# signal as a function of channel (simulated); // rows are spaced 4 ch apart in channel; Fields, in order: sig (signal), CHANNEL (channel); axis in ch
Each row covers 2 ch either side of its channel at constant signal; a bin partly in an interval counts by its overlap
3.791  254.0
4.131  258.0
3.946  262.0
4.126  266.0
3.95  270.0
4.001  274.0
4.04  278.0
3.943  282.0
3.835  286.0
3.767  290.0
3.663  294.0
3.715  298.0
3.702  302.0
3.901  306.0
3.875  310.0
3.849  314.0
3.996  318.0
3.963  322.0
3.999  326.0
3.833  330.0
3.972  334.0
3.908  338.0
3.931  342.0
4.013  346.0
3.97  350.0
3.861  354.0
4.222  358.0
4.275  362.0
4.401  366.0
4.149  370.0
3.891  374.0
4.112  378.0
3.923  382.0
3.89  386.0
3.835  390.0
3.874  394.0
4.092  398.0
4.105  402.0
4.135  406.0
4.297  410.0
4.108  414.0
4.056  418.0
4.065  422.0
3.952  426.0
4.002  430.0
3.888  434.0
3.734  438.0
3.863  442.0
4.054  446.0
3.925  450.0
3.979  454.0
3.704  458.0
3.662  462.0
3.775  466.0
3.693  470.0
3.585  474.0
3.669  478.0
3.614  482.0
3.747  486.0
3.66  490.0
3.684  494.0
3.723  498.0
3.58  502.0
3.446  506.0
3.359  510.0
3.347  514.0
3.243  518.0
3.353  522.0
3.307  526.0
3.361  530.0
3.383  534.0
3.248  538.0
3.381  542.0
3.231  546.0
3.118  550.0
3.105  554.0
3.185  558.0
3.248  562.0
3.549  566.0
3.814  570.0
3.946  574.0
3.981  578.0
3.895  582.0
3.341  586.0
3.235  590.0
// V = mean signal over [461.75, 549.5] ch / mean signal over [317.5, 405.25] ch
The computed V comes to 0.9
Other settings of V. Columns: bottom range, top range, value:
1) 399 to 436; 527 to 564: 0.80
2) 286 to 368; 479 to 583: 0.88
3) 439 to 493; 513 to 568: 0.87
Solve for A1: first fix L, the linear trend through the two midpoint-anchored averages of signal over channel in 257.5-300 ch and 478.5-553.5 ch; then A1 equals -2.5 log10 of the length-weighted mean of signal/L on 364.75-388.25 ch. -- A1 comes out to -0.093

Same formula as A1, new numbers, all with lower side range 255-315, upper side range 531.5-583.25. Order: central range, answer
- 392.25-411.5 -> -0.11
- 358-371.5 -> -0.14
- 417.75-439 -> -0.08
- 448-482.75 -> -0.04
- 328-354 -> -0.04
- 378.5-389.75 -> -0.05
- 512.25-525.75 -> 0.07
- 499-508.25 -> 0.00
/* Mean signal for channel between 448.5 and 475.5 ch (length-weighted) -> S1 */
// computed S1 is 3.76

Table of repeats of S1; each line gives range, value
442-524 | 3.65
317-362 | 3.98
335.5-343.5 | 3.92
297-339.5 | 3.89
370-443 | 4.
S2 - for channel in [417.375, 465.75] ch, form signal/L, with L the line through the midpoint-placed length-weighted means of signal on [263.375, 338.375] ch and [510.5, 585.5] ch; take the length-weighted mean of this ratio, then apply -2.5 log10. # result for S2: -0.078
